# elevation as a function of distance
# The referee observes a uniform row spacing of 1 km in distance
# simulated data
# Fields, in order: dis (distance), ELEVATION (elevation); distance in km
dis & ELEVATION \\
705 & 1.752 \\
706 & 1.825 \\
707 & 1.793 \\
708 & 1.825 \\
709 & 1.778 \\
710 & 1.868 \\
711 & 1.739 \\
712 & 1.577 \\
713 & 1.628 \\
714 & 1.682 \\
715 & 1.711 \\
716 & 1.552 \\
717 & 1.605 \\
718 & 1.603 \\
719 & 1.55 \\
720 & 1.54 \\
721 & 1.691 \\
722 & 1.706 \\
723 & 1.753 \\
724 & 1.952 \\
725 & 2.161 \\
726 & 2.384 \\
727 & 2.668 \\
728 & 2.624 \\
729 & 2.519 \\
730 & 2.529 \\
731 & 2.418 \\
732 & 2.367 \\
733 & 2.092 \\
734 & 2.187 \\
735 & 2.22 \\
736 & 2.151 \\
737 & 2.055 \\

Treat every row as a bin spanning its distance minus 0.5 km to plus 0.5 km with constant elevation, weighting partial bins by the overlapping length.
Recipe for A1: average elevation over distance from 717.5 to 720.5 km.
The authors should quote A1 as 1.56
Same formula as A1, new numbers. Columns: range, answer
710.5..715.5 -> 1.67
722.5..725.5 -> 1.96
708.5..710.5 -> 1.82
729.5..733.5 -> 2.35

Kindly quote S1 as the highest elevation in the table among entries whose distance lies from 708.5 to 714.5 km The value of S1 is 1.868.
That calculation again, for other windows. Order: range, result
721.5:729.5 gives 2.668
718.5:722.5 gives 1.706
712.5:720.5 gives 1.711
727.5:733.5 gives 2.624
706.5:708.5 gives 1.825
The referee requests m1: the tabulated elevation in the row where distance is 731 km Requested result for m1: 2.418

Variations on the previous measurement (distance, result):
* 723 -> 1.753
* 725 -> 2.161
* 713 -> 1.628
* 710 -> 1.868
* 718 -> 1.603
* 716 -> 1.552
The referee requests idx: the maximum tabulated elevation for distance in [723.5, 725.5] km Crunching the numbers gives 2.161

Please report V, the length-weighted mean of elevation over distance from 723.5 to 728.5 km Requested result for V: 2.36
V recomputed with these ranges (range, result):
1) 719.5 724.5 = 1.73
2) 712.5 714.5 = 1.65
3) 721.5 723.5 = 1.73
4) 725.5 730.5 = 2.54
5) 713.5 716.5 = 1.65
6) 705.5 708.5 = 1.81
